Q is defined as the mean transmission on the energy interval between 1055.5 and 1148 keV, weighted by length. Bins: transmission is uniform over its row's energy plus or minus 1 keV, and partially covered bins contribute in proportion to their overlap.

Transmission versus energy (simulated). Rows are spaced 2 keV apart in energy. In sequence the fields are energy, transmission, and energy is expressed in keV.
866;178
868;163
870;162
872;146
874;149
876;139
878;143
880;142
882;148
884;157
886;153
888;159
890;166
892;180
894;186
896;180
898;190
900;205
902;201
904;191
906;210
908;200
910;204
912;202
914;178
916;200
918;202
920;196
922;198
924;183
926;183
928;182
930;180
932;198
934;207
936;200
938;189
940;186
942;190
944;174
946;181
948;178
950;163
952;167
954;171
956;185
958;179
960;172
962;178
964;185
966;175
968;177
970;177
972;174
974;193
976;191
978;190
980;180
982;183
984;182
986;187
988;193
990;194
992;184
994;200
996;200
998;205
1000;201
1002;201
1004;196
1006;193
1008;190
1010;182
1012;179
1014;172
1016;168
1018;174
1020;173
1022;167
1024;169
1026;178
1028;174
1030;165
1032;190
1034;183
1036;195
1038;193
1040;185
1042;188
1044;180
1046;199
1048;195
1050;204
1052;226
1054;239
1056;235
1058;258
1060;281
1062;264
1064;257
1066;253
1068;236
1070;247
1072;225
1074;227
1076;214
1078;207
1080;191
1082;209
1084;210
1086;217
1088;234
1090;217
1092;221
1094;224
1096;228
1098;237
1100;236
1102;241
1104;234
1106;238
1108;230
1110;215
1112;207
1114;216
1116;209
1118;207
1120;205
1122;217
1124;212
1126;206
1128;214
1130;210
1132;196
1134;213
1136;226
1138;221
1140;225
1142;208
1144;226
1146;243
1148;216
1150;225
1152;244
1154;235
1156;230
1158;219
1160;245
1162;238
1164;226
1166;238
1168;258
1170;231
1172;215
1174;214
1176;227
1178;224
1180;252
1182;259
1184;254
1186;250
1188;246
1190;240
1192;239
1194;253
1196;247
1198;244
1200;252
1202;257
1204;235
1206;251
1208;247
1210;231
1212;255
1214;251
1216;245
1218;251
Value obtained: 225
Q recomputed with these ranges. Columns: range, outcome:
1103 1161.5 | 221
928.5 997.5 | 184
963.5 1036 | 184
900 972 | 187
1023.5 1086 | 213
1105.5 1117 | 218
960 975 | 179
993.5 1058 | 192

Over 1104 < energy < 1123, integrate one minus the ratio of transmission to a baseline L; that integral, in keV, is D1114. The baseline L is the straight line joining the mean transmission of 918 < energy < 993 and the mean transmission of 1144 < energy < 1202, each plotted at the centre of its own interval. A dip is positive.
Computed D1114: 0.5 keV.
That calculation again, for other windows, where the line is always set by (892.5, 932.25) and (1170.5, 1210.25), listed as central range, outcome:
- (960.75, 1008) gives 4.0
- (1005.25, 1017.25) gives 1.7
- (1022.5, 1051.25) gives 3.9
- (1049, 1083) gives -2.1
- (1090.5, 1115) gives -0.1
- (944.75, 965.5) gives 2.6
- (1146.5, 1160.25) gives 0.3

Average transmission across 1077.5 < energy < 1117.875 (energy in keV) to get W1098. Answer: 221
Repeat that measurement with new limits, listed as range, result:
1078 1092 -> 213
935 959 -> 180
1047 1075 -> 239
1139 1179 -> 229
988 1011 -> 195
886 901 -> 179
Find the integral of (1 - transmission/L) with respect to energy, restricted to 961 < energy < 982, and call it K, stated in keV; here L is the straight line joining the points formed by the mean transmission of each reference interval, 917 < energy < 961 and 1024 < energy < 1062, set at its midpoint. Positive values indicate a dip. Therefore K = 1.0 keV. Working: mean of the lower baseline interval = 185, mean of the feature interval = 182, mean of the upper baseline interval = 204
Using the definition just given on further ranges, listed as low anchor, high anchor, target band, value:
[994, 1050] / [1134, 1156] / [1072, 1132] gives -1.7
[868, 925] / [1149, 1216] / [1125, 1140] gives 1.1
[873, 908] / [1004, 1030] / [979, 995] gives -1.1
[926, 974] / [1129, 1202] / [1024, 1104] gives -2.8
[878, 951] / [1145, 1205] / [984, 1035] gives 4.8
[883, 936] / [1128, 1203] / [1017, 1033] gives 2.7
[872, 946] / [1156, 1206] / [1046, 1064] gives -2.0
